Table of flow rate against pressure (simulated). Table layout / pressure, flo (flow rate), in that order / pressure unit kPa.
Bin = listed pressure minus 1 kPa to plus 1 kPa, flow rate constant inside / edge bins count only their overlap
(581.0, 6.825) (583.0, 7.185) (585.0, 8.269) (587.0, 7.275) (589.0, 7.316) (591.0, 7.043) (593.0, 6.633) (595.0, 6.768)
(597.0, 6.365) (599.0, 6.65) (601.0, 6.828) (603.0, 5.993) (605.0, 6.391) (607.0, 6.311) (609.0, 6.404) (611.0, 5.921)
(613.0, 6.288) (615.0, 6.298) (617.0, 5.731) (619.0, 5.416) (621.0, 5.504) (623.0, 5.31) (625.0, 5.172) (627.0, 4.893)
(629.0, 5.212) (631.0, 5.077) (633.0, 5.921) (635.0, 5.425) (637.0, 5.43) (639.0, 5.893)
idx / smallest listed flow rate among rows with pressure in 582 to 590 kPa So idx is 7.185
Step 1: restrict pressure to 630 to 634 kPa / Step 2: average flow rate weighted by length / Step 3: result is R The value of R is 5.5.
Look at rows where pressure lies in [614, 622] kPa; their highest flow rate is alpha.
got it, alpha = 6.298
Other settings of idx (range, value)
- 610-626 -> 5.172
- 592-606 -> 5.993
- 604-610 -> 6.311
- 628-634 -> 5.077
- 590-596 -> 6.633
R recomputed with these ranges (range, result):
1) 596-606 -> 6.45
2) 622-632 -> 5.13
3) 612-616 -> 6.29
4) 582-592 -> 7.42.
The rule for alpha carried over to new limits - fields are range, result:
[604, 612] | 6.404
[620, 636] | 5.921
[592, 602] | 6.828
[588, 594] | 7.316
